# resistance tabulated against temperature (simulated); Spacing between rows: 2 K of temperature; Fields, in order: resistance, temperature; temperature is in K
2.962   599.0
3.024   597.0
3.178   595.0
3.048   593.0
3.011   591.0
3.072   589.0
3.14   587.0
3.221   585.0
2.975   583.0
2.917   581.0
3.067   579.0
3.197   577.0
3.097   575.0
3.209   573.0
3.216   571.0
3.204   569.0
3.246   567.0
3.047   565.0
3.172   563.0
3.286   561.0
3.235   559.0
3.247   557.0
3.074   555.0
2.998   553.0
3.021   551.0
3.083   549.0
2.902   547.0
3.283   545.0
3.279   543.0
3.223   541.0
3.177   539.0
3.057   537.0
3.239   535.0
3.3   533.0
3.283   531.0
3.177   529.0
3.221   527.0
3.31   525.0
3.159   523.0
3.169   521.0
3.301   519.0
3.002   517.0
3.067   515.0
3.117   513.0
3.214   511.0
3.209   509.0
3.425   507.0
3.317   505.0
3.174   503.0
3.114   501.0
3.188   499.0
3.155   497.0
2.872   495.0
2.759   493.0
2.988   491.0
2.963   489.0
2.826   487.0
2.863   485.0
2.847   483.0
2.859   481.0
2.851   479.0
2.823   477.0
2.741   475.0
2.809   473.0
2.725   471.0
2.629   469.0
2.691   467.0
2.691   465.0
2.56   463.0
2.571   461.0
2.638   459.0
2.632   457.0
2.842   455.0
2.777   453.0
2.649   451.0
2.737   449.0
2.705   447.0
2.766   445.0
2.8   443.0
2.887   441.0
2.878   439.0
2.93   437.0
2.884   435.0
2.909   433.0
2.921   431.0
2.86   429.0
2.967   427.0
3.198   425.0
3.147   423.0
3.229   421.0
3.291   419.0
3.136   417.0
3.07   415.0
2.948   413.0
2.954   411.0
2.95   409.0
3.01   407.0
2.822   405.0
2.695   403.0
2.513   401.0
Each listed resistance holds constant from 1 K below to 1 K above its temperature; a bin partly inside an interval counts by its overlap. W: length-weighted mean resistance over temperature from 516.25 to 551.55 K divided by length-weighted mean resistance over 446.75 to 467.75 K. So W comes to 1.19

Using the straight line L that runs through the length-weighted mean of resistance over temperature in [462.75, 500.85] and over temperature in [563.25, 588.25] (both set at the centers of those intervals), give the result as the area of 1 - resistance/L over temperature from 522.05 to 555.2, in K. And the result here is -1.7 K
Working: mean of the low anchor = 2.85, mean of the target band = 3.17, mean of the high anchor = 3.13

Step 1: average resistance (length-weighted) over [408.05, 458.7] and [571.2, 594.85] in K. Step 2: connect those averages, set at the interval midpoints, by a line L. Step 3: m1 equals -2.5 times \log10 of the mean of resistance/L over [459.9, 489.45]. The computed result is 0.08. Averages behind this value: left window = 2.92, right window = 3.09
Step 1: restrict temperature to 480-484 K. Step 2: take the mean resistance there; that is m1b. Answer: 2.85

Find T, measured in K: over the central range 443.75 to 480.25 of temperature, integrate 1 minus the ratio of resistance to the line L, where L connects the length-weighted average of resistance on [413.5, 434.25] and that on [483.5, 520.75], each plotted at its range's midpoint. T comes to 4.3 K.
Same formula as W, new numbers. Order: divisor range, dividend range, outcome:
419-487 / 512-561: 1.12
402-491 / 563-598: 1.09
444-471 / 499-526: 1.19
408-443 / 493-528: 1.05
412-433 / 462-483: 0.89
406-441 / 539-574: 1.05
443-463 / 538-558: 1.16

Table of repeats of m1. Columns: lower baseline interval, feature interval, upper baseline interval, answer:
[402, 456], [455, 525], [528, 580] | 0.04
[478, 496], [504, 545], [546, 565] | -0.07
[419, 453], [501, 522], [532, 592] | -0.05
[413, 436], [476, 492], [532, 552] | 0.08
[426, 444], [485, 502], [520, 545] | 0.04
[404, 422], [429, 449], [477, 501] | 0.06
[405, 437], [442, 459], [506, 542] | 0.13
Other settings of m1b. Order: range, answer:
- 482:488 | 2.85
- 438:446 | 2.83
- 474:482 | 2.82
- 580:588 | 3.06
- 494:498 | 3.01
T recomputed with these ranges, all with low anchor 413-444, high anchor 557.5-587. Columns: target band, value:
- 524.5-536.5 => -0.5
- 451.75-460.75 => 1.0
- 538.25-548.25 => -0.2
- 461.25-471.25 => 1.3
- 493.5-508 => -0.4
